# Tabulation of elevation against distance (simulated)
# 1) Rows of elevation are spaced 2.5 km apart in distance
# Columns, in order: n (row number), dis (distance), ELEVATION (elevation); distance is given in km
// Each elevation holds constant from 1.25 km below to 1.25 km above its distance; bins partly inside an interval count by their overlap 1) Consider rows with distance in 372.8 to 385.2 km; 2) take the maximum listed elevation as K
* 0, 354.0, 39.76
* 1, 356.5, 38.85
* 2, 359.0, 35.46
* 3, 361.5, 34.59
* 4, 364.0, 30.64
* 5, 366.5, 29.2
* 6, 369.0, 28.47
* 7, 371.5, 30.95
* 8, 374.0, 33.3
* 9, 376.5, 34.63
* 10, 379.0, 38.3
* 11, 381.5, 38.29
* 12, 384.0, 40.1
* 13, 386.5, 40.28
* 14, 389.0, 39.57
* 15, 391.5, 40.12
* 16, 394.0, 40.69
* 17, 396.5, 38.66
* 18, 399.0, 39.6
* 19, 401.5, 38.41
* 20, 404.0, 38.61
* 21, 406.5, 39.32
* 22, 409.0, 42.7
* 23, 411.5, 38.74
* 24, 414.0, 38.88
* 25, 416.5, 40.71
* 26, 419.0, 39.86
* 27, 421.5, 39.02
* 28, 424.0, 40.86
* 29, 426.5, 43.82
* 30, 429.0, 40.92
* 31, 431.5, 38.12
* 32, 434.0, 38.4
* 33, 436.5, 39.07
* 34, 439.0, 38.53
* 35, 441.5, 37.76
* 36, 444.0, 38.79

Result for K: 40.1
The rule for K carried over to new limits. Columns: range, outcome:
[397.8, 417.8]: 42.7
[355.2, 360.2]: 38.85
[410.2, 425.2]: 40.86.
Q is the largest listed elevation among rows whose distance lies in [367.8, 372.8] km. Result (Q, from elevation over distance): 30.95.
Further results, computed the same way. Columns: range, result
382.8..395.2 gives 40.69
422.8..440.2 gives 43.82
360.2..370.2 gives 34.59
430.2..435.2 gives 38.4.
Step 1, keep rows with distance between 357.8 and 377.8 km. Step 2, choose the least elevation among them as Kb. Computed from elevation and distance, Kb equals 28.47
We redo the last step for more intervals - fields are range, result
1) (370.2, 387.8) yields 30.95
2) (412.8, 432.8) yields 38.12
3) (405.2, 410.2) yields 39.32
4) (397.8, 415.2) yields 38.41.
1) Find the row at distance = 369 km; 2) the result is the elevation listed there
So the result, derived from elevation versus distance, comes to 28.47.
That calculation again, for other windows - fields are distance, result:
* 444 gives 38.79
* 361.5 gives 34.59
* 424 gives 40.86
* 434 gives 38.4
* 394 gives 40.69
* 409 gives 42.7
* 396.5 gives 38.66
